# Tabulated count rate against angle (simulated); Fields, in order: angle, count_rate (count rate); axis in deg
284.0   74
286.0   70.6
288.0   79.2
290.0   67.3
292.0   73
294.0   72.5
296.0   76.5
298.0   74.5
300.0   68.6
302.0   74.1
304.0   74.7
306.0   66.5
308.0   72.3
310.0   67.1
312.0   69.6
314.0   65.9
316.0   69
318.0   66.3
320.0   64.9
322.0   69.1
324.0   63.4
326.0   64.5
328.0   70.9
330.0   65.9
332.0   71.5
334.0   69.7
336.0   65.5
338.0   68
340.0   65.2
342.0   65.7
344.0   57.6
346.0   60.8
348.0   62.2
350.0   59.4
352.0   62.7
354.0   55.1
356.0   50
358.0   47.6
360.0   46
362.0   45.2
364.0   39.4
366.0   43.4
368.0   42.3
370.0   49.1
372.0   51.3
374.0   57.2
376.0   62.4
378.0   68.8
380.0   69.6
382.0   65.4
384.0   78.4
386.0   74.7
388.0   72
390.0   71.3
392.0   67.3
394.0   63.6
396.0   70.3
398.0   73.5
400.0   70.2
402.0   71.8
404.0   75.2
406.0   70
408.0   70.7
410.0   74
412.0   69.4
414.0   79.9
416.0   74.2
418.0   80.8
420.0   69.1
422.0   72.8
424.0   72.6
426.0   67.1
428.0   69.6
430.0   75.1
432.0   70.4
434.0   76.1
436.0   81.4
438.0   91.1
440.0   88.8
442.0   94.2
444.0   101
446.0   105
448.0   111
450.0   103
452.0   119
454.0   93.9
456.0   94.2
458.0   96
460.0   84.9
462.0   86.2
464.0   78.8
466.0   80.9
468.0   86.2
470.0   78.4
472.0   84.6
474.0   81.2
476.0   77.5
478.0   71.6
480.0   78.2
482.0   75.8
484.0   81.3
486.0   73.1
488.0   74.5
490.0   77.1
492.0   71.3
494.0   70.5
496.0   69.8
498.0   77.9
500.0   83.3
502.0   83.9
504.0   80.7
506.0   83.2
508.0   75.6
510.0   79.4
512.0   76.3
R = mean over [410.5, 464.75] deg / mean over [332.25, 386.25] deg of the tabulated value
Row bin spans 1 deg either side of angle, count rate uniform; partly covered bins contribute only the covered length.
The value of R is 1.46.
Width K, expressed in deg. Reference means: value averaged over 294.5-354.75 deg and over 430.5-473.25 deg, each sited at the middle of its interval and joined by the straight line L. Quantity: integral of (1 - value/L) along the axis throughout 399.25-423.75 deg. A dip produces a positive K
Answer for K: 2.9 deg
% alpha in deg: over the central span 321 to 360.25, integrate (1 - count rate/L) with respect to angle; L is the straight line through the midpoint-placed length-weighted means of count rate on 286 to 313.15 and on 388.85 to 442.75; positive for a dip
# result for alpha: 5.6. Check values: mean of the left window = 71.9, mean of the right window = 74.4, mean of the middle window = 62.3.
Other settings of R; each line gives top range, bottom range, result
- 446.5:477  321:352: 1.39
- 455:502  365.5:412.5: 1.21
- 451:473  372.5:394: 1.31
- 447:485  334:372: 1.59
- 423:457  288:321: 1.26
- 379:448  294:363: 1.18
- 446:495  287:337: 1.22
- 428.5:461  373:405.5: 1.33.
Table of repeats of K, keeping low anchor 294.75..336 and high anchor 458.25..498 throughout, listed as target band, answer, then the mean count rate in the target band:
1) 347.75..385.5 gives 8.6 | 55.7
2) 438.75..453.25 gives -5.0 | 103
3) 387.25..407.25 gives 0.9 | 70.5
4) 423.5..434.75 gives 0.6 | 71.7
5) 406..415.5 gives 0.2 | 73.2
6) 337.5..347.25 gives 1.0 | 63.2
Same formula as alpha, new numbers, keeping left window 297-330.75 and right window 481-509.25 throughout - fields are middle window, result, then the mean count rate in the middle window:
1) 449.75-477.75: -4.6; 88.1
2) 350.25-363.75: 3.8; 50.9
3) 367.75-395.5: 2.8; 64.5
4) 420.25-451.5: -4.7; 85.4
